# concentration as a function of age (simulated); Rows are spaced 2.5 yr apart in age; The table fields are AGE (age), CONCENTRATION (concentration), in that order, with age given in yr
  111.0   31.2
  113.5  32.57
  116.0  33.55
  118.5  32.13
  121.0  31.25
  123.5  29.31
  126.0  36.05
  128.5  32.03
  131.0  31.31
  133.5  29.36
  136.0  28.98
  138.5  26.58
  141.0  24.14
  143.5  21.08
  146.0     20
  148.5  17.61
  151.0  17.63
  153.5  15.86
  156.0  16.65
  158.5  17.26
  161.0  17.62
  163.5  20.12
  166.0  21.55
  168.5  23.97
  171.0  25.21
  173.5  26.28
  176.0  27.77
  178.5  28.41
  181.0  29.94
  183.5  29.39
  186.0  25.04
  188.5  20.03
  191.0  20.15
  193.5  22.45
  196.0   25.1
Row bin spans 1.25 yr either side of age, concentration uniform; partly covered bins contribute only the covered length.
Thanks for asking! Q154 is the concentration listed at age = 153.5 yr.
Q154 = 15.86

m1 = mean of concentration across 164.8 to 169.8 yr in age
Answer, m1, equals 22.8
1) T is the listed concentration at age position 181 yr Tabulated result 29.94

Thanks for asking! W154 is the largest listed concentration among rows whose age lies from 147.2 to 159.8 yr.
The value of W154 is 17.63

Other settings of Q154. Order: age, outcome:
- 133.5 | 29.36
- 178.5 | 28.41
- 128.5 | 32.03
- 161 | 17.62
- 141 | 24.14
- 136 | 28.98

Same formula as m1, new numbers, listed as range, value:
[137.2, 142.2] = 25.4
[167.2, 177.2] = 25.8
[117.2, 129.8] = 32.2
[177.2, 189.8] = 26.5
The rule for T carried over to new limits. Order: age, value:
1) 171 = 25.21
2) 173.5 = 26.28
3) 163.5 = 20.12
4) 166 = 21.55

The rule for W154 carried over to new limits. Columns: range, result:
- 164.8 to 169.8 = 23.97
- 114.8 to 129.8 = 36.05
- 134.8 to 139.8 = 28.98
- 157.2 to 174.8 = 26.28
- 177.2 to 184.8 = 29.94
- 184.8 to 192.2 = 25.04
